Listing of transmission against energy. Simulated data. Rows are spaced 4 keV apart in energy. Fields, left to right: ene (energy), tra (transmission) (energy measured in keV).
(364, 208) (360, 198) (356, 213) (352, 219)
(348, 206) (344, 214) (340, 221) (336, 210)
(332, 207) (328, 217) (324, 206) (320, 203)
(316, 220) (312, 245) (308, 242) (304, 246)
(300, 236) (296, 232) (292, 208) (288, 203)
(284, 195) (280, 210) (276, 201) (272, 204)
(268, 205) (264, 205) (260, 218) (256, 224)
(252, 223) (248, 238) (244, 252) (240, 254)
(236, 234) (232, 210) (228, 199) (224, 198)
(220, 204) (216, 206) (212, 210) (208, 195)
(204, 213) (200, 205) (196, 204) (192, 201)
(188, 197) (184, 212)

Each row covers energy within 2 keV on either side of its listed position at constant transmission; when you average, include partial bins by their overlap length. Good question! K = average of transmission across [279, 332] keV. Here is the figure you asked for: 220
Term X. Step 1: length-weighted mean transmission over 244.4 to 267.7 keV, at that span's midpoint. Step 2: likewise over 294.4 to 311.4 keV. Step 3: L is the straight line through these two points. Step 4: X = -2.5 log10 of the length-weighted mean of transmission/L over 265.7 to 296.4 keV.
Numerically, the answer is 0.13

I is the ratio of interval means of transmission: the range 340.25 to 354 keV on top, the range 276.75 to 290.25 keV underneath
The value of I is 1.1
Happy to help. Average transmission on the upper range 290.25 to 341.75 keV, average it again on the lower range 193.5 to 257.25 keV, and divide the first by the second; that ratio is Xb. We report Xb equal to 1.03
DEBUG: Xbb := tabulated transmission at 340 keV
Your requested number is 221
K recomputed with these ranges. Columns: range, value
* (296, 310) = 240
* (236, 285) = 220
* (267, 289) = 203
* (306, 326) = 223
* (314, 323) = 211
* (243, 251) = 241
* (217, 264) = 222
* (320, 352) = 212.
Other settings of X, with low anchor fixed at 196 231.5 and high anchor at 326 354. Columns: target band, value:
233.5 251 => -0.18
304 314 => -0.16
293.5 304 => -0.12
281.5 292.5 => 0.04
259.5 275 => 0.01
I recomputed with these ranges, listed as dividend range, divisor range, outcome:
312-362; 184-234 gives 1.04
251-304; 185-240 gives 1.03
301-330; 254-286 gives 1.09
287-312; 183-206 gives 1.12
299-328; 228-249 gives 0.97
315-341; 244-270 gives 0.95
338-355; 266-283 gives 1.05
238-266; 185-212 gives 1.13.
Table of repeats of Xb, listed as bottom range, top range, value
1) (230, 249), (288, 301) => 0.93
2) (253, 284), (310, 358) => 1.03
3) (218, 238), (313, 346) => 1.02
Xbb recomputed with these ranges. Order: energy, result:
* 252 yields 223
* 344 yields 214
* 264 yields 205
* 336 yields 210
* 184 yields 212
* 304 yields 246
